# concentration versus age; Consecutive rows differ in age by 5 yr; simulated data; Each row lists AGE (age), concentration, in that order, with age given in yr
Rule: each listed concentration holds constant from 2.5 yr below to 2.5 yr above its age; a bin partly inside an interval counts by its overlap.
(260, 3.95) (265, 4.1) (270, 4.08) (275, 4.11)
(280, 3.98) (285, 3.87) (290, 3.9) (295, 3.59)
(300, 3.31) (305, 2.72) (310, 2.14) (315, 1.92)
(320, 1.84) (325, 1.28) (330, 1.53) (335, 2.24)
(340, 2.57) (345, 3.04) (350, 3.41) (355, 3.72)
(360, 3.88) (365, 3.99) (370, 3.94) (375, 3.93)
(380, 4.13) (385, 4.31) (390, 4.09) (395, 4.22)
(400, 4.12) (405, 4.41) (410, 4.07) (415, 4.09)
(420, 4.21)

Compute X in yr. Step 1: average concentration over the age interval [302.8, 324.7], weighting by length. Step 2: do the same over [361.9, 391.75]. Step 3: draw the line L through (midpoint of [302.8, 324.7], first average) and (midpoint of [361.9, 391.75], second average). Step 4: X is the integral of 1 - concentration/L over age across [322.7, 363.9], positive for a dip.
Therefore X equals 4.3 yr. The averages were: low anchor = 2.06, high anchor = 4.06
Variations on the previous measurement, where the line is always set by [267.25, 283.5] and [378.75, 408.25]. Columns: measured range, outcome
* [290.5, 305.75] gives 2.7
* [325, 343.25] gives 9.2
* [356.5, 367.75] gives 0.7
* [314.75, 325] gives 5.9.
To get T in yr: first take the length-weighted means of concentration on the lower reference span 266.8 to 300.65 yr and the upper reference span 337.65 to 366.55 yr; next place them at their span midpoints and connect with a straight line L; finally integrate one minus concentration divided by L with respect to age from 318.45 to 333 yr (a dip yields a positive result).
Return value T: 8.3 yr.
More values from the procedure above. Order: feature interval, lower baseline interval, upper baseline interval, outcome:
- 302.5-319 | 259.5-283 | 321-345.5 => 3.3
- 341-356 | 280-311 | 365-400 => 2.1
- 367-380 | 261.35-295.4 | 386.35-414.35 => 0.5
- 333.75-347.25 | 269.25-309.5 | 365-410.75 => 4.3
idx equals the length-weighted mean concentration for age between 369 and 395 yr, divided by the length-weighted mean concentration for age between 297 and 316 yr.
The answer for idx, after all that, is 1.58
